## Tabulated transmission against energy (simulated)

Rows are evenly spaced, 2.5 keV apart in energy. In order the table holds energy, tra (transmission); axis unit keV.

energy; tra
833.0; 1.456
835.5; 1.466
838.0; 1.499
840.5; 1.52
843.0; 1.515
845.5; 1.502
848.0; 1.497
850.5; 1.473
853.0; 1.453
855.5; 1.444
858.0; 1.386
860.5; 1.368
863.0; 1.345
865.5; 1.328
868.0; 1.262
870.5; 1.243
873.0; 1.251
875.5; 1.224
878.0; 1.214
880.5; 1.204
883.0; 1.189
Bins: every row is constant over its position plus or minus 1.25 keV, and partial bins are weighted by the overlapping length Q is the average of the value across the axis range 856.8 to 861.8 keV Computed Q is 1.38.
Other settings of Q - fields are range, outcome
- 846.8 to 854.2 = 1.47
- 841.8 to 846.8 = 1.51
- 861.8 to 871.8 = 1.29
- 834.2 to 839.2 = 1.48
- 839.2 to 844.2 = 1.52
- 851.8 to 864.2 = 1.4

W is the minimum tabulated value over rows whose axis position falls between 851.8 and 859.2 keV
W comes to 1.386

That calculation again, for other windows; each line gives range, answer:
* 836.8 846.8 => 1.499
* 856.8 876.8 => 1.224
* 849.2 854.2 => 1.453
